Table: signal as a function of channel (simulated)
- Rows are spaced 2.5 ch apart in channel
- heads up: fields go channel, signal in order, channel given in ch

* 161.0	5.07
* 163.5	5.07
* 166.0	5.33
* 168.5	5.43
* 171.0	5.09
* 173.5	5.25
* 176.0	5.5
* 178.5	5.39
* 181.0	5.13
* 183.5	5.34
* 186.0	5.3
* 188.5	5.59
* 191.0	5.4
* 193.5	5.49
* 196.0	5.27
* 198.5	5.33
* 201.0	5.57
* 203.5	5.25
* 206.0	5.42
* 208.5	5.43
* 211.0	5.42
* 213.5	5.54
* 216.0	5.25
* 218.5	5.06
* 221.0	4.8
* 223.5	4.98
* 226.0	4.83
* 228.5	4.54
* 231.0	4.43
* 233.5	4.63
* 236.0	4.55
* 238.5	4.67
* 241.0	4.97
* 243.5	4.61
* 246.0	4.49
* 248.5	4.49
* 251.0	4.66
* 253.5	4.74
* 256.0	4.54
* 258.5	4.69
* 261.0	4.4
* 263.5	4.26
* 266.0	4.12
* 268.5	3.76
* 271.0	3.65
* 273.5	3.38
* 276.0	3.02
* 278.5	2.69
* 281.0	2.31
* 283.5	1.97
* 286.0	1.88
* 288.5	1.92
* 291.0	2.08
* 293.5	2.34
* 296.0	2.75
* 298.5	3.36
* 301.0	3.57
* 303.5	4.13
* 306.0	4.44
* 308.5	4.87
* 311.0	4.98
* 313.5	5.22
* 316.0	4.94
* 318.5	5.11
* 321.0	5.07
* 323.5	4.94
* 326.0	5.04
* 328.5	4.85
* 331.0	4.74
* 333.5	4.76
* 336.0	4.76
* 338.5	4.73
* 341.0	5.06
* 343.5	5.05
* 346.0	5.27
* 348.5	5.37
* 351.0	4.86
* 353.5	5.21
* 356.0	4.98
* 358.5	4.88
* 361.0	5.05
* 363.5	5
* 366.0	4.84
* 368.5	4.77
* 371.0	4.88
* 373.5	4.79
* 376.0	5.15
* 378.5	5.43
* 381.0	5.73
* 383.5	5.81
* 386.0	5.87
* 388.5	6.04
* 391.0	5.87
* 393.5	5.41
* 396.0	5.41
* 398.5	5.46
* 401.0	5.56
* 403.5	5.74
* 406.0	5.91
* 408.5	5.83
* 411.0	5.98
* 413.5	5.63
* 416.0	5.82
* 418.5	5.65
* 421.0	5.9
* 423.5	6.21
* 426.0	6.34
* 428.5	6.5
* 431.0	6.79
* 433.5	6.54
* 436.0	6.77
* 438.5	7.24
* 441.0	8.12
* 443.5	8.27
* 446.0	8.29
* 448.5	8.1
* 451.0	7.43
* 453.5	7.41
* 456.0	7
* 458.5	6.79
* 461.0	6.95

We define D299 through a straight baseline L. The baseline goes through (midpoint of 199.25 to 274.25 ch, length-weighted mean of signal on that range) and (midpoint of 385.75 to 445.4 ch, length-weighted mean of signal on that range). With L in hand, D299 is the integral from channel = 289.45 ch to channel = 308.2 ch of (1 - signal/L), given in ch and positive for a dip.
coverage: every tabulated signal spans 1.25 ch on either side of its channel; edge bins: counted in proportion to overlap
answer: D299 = 7.0 ch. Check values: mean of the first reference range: 4.72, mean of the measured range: 3.3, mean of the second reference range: 6.23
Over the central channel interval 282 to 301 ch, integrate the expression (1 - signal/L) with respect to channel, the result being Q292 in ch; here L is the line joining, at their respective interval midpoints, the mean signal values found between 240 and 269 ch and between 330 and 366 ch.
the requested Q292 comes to 9.2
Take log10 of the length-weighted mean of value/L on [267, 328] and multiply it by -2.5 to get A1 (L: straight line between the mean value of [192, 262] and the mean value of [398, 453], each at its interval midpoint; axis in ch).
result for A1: 0.45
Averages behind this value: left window 4.93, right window 6.58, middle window 3.66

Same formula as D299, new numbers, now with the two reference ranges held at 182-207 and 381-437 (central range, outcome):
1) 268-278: 4.0 ch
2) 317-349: 4.3 ch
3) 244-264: 3.6 ch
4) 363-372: 1.5 ch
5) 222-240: 2.7 ch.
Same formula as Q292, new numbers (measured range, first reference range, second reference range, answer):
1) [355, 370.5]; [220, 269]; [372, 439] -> 1.7 ch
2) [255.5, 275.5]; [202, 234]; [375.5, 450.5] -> 4.9 ch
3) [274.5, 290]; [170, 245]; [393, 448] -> 9.1 ch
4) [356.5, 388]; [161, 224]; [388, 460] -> 5.2 ch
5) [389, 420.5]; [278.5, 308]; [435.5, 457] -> 3.2 ch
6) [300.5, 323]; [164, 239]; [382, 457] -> 4.1 ch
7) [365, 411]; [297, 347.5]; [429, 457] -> 5.3 ch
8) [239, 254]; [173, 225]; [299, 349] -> 1.4 ch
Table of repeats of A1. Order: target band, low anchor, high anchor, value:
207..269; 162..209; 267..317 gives -0.09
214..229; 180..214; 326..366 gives 0.08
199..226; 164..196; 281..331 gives -0.06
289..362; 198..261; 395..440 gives 0.21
